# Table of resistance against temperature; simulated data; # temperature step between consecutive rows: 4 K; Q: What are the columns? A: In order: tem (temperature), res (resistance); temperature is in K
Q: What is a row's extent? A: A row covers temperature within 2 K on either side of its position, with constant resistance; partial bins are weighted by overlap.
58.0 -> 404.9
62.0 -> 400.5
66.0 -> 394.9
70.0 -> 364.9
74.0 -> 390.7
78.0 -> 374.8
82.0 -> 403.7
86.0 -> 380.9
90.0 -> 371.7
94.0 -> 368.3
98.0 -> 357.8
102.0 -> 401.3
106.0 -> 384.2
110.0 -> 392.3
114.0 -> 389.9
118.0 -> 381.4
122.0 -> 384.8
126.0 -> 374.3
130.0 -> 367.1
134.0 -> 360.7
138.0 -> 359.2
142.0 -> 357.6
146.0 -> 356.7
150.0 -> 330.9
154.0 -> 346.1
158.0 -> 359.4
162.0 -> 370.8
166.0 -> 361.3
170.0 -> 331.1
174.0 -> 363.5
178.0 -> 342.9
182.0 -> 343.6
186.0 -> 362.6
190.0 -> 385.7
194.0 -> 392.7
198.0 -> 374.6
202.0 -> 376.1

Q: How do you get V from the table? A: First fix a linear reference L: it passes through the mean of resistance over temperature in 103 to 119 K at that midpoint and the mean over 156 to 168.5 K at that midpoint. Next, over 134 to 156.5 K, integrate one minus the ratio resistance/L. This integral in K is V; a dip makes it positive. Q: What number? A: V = 1.2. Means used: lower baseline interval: 388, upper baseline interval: 363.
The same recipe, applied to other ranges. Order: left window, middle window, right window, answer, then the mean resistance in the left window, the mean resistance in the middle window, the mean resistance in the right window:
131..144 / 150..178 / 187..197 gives 1.45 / 360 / 353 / 385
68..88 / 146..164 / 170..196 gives 0.77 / 383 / 352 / 363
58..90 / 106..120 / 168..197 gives -0.35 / 387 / 387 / 361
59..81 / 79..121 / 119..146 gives -0.63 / 387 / 383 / 367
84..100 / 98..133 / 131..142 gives -1.68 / 370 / 382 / 360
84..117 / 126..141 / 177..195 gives 0.45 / 381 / 364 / 365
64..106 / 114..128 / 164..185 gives -0.50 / 381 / 382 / 349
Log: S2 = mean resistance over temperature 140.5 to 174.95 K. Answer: 353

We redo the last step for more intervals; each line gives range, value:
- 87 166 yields 369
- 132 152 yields 353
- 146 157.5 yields 344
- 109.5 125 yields 386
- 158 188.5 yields 355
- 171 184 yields 349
